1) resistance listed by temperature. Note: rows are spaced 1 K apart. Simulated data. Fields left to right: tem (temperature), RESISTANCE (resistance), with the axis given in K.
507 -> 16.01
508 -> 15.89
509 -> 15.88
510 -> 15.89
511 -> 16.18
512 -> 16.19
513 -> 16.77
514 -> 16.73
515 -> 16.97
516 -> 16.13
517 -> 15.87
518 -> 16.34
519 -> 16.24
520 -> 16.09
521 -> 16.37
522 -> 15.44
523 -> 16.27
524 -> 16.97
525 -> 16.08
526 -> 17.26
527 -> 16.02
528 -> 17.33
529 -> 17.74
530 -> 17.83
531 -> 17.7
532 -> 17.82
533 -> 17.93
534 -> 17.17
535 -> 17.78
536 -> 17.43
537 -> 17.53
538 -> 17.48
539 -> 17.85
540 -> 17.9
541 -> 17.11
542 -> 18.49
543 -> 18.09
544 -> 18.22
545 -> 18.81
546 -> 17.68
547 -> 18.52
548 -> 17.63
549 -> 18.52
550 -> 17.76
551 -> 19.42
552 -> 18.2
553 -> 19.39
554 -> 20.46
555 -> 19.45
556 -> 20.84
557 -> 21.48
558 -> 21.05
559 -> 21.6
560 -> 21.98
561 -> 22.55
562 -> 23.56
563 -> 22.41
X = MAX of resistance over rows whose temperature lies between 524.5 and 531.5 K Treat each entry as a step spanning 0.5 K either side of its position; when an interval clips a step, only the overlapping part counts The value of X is 17.83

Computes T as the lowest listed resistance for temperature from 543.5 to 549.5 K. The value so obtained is 17.63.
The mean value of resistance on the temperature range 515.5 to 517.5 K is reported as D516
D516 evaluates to 16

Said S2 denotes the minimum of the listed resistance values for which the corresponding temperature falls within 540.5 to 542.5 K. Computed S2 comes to 17.11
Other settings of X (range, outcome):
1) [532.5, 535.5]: 17.93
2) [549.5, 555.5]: 20.46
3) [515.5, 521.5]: 16.37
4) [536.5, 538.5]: 17.53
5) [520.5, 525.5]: 16.97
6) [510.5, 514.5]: 16.77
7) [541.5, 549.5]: 18.81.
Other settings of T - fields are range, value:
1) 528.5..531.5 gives 17.7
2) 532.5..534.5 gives 17.17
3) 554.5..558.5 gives 19.45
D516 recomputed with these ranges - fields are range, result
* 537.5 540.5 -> 17.7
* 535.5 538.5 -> 17.5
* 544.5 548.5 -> 18.2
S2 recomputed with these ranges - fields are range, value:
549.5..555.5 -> 17.76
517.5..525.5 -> 15.44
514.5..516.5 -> 16.13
